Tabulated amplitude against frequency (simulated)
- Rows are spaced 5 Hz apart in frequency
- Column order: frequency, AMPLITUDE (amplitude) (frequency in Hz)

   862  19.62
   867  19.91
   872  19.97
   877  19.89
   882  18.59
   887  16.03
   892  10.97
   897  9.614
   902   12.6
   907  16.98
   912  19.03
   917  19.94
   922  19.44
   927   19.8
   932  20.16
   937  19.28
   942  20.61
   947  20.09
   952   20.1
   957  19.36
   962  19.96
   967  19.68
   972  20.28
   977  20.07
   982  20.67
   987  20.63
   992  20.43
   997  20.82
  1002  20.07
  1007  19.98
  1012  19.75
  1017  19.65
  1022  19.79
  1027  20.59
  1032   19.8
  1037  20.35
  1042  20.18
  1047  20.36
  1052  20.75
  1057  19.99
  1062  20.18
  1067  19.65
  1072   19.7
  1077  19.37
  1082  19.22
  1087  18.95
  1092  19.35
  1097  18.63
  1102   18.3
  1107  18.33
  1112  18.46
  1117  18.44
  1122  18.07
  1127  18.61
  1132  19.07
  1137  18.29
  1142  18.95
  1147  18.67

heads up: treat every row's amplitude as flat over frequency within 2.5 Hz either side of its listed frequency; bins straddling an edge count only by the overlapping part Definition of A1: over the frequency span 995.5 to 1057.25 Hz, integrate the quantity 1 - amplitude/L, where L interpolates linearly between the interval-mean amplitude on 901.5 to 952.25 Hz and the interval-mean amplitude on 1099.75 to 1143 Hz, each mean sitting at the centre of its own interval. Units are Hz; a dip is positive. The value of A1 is -4.5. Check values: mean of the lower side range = 19.1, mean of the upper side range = 18.5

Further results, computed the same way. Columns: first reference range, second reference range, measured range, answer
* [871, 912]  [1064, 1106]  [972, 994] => -4.01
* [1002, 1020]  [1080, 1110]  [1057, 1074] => -0.63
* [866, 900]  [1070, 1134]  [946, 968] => -3.53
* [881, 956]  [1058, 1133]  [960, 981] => -2.41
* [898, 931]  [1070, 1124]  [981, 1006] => -3.19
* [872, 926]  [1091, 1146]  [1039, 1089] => -4.92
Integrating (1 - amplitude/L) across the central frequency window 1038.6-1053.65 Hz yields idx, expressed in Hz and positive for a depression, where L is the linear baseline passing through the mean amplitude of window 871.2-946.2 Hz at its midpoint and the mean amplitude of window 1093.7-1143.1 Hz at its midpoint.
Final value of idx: -1.8 Hz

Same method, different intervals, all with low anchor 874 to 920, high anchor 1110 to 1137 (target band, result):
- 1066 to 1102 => -2.2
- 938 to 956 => -3.8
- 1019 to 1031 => -1.8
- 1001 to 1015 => -2.2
